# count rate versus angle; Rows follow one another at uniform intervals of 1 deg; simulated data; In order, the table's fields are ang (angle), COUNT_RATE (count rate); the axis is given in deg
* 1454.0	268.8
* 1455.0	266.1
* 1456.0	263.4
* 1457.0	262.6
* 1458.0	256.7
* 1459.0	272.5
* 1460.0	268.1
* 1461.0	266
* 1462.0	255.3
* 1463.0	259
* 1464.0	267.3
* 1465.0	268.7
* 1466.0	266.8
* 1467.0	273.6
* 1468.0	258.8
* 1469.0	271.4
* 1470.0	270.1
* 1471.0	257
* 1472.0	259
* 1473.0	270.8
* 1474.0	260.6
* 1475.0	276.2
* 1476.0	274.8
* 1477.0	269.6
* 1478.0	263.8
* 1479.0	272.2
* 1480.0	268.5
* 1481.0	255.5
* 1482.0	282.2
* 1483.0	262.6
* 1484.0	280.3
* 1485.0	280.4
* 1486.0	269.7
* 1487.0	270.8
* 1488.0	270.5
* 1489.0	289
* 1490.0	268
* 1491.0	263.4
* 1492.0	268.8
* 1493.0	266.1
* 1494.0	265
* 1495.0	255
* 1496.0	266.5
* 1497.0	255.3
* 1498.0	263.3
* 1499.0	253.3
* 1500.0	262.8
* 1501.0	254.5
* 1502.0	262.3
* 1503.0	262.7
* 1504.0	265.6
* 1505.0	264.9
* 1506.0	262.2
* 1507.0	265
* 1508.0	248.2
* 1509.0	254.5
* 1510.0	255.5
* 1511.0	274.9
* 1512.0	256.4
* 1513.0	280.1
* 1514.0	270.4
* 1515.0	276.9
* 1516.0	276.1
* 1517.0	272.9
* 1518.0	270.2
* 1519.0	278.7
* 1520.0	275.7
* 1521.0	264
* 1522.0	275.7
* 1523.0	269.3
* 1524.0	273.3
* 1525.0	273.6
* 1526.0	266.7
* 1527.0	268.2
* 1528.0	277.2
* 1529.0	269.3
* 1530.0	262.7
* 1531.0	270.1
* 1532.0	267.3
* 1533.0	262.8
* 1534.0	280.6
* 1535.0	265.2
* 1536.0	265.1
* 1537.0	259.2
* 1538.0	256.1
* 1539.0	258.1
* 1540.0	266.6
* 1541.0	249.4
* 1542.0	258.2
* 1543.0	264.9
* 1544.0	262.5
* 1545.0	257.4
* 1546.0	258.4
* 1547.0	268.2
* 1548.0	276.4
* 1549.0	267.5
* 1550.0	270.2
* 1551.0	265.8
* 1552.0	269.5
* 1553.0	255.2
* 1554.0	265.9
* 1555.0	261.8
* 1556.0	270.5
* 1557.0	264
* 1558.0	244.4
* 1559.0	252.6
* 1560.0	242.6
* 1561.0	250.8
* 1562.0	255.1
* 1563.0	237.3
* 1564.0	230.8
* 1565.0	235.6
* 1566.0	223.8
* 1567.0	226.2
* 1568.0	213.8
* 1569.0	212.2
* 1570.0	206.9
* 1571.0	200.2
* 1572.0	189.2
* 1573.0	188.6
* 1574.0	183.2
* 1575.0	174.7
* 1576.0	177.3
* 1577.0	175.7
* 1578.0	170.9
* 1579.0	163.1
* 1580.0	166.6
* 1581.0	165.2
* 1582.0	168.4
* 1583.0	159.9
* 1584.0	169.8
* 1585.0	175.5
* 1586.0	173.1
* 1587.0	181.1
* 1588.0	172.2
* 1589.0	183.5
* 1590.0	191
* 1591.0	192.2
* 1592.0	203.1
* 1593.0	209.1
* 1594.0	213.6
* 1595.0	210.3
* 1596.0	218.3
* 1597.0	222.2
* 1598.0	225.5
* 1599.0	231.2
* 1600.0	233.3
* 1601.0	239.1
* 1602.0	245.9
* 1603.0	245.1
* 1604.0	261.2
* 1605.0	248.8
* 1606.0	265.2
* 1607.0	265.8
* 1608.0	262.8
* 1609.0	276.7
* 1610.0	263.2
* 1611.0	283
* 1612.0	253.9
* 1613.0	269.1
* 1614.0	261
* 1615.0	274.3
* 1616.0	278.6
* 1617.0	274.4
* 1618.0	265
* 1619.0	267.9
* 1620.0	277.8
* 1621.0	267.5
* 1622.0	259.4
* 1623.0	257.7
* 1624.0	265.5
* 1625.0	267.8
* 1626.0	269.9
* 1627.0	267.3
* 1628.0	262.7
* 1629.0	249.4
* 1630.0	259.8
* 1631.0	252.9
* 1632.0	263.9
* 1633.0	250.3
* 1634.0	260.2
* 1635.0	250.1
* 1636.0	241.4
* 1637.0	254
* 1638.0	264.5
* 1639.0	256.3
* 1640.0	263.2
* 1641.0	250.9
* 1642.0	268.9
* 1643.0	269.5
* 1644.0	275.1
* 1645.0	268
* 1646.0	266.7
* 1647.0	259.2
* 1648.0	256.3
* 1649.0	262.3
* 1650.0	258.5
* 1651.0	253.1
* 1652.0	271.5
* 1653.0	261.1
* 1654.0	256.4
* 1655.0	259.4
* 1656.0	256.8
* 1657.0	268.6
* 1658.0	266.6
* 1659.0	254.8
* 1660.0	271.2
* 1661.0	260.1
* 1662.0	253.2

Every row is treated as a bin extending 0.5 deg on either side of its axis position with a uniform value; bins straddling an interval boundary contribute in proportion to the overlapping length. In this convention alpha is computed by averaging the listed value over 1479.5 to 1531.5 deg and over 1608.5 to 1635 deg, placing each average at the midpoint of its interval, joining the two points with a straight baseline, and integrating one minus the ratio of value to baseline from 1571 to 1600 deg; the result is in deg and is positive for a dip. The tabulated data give 8.4 deg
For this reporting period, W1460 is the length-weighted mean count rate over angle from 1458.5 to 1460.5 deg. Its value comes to 270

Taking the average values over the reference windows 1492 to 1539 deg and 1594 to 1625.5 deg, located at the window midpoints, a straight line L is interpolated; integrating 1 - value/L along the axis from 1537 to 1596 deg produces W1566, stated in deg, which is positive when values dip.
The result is 8.7 deg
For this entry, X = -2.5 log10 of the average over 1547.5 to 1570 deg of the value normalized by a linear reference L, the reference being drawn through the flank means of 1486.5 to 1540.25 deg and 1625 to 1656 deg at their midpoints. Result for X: 0.07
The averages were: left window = 267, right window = 260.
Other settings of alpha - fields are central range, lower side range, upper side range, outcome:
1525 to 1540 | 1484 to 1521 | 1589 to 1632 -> -0.3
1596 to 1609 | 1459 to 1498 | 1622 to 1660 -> 0.8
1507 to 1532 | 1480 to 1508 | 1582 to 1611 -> -1.5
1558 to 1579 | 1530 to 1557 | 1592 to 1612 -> 3.6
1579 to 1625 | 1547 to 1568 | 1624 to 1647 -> 4.8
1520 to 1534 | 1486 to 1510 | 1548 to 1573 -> -0.9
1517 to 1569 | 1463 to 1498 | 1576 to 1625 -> -2.8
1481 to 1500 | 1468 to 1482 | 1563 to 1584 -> -0.9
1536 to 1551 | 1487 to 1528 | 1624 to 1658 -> 0.1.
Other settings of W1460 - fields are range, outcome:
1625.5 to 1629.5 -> 262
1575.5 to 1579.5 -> 172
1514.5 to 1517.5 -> 275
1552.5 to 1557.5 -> 263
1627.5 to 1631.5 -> 256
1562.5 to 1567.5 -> 231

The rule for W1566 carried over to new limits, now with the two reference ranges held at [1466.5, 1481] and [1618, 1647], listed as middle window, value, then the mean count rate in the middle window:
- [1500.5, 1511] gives 0.2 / 260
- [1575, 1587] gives 4.2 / 170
